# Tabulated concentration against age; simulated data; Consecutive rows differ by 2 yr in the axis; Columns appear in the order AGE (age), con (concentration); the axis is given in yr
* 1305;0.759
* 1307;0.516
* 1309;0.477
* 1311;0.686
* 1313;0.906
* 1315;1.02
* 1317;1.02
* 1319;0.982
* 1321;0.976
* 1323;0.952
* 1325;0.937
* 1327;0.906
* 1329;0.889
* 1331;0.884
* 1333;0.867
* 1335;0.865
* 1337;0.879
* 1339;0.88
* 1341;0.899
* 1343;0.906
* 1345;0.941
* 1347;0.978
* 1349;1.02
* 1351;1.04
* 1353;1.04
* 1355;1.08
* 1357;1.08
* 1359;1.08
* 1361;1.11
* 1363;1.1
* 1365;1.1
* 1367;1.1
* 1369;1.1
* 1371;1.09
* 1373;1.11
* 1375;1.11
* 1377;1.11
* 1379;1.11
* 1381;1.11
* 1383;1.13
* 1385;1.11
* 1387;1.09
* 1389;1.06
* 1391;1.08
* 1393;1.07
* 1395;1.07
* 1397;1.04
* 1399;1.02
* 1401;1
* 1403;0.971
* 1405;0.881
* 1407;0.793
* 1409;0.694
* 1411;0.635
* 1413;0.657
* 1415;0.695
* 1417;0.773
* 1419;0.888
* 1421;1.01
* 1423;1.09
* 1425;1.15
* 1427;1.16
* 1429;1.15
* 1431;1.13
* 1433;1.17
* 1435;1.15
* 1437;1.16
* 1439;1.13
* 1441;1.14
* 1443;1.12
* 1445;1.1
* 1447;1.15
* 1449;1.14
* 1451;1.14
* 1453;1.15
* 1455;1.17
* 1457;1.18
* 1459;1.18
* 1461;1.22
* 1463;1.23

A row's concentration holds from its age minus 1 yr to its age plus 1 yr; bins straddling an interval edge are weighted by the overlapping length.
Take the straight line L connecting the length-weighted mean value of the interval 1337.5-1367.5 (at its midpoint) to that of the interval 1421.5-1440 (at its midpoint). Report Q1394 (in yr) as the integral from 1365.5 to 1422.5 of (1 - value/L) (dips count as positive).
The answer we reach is 5.0 yr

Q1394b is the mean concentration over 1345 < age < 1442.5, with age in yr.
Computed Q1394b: 1.03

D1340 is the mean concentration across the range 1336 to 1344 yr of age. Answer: 0.891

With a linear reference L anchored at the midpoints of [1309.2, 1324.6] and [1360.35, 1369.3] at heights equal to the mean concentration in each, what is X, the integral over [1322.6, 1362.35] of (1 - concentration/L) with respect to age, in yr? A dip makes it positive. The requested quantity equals 2.0 yr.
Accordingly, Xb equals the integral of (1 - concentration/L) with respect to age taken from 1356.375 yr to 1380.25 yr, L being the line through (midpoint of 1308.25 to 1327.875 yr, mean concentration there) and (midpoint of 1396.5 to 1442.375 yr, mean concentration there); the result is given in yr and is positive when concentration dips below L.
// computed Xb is -4.2 yr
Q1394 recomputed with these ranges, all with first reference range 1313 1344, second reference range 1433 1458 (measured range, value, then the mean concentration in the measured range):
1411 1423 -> 3.06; 0.814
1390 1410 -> 1.81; 0.962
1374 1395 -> -1.37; 1.1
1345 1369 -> -2.07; 1.06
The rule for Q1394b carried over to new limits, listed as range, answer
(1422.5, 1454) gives 1.14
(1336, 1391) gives 1.05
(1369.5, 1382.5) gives 1.11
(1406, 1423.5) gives 0.796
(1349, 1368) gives 1.08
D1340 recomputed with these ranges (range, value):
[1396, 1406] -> 0.982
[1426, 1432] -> 1.15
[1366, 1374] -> 1.1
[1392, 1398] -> 1.06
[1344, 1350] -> 0.98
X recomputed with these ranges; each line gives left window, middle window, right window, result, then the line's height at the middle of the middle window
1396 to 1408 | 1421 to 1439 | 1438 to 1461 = -1.17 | 1.07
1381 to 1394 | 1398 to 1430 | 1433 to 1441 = 6.05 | 1.12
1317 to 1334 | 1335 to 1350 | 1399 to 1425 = -0.15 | 0.916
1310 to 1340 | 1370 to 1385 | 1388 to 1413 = -3.00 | 0.925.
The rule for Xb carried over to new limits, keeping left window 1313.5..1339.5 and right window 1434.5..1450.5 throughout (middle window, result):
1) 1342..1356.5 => -0.5 yr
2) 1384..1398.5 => -0.4 yr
